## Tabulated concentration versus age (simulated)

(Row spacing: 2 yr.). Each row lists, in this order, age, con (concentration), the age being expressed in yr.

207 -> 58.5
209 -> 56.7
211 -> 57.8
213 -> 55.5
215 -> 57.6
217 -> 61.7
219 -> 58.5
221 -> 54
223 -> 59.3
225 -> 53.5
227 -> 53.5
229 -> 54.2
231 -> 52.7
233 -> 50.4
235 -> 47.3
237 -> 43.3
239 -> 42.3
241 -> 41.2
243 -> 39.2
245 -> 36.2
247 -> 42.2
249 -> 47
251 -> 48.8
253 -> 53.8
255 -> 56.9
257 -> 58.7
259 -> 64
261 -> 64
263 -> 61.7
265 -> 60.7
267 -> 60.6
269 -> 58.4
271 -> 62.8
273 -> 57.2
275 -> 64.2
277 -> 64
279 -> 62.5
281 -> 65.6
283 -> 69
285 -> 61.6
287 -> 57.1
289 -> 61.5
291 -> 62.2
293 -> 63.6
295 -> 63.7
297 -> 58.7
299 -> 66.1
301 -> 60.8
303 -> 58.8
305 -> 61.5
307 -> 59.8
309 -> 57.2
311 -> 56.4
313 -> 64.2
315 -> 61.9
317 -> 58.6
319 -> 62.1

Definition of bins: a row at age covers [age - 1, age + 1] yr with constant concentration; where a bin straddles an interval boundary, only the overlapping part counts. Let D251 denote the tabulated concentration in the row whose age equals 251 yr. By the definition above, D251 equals 48.8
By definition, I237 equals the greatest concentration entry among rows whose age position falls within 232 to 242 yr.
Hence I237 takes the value 50.4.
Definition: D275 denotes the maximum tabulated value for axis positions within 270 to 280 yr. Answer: 64.2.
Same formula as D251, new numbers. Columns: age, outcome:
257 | 58.7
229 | 54.2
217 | 61.7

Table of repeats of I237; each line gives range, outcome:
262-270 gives 61.7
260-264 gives 64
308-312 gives 57.2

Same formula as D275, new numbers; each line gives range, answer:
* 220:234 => 59.3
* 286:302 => 66.1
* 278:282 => 65.6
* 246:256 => 56.9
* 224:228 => 53.5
